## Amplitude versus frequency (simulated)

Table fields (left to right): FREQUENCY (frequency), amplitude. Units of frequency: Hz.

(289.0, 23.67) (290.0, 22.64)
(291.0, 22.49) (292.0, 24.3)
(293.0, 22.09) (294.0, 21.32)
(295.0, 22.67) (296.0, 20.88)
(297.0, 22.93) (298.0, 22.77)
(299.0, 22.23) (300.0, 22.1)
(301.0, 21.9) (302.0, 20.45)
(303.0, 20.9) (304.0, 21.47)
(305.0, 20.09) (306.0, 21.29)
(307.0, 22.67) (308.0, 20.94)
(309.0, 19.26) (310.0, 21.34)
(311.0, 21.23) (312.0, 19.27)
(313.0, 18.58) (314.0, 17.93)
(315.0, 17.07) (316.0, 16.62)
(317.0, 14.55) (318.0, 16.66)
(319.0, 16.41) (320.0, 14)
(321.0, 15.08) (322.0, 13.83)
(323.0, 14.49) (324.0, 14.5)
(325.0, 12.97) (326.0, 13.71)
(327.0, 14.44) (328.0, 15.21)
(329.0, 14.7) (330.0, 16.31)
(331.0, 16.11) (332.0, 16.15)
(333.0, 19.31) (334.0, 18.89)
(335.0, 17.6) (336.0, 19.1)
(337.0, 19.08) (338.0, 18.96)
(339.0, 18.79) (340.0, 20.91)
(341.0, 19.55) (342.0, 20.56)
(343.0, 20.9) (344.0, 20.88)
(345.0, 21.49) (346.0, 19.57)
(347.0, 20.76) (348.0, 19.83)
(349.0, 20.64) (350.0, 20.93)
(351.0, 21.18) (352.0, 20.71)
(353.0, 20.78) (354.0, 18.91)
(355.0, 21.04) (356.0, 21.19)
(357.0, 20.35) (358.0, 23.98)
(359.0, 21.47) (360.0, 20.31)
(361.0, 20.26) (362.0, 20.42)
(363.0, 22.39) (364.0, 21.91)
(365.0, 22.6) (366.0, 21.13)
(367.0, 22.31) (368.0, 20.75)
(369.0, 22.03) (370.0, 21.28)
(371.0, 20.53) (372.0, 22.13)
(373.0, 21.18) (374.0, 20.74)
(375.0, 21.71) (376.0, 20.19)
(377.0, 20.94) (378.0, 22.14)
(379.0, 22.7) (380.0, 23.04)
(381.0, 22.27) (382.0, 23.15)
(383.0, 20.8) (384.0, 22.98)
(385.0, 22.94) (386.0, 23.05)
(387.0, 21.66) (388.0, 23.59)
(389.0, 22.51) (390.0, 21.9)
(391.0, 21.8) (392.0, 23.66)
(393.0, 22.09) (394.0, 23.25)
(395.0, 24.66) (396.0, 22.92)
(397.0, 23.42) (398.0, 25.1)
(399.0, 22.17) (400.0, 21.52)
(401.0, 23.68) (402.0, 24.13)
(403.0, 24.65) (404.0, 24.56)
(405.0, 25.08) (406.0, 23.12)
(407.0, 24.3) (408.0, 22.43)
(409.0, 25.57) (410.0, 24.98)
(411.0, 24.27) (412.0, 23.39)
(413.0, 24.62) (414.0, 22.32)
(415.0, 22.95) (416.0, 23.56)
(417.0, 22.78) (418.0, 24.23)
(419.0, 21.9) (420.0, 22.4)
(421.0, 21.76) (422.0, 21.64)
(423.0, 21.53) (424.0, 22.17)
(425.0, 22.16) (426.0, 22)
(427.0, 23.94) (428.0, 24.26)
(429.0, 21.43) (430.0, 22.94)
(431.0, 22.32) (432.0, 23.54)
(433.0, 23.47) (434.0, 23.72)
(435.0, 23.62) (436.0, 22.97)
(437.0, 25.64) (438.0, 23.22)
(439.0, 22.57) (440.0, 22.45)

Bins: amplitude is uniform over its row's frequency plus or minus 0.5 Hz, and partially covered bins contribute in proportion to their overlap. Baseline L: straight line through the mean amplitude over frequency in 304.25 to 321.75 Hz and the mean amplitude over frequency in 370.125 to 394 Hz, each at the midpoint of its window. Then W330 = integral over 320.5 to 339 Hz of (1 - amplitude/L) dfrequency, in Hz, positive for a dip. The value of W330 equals 3.0 Hz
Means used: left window 18.4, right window 22.1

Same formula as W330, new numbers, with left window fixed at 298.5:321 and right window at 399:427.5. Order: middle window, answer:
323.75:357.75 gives 2.90 Hz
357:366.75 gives -0.12 Hz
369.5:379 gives 0.21 Hz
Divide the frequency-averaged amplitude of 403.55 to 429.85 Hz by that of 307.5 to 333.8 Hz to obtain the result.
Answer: 1.40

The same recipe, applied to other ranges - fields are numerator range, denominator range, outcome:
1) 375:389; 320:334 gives 1.46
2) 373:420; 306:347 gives 1.29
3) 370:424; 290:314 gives 1.07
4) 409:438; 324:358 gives 1.23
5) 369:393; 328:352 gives 1.15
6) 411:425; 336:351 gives 1.13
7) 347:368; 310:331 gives 1.32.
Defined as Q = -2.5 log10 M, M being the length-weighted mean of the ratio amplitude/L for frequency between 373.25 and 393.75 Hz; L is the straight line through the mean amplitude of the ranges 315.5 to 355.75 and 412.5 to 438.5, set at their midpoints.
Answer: -0.08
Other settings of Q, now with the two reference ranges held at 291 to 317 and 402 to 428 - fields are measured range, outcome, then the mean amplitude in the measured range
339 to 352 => 0.06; 20.5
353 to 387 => 0.04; 21.6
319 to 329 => 0.42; 14.4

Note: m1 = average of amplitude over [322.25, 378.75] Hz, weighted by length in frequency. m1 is 19.6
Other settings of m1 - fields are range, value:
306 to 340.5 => 17.3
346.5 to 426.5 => 22.3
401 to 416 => 24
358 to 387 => 21.7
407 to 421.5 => 23.4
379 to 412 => 23.3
